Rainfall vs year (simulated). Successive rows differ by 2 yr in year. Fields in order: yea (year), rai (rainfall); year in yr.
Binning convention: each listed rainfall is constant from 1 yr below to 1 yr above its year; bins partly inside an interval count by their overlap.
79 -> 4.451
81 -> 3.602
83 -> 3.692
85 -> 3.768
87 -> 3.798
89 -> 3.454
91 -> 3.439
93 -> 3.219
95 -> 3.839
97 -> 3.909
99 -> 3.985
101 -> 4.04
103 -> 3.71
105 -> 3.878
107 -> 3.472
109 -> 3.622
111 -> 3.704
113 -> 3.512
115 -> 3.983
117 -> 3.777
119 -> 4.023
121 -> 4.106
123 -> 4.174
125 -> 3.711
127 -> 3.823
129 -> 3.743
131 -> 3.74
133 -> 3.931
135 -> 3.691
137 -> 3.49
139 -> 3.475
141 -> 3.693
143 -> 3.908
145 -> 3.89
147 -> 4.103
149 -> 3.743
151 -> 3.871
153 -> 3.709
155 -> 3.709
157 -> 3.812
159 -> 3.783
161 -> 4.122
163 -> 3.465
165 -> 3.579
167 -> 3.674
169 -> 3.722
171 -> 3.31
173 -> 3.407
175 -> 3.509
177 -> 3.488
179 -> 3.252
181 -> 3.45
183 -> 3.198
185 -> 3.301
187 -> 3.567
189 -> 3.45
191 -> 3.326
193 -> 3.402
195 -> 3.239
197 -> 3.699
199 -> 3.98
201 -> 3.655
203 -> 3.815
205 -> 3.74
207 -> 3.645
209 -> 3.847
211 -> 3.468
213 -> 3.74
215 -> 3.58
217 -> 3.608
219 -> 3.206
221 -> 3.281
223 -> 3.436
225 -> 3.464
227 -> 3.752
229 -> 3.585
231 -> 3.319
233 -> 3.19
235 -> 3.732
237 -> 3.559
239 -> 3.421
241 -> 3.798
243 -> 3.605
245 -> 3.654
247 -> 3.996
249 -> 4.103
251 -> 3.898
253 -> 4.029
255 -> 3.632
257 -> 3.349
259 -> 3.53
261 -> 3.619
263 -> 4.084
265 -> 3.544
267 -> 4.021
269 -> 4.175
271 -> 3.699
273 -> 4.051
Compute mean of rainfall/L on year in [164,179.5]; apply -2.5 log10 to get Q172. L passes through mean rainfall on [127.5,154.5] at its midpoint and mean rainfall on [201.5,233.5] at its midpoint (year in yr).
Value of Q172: 0.05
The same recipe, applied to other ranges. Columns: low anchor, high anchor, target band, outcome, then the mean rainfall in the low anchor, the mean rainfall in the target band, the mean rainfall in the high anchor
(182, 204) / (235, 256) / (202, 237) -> 0.026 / 3.51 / 3.55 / 3.77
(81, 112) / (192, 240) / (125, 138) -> -0.023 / 3.7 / 3.73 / 3.56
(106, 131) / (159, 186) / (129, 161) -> -0.036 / 3.8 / 3.78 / 3.51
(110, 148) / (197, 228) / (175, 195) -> 0.093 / 3.81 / 3.38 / 3.62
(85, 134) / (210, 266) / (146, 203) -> 0.030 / 3.77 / 3.59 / 3.61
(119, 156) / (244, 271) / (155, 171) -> 0.030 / 3.81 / 3.71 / 3.81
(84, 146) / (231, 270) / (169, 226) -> 0.069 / 3.76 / 3.51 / 3.72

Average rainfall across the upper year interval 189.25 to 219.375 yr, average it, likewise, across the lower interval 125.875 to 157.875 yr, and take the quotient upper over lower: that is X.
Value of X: 0.96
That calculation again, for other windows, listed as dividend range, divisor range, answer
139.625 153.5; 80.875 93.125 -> 1.07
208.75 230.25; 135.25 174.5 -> 0.95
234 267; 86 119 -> 1.00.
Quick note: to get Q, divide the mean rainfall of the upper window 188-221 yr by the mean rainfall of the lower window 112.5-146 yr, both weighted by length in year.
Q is 0.94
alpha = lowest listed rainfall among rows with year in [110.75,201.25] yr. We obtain 3.198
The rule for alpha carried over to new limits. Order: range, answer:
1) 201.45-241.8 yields 3.19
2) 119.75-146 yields 3.475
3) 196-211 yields 3.468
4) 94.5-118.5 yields 3.472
